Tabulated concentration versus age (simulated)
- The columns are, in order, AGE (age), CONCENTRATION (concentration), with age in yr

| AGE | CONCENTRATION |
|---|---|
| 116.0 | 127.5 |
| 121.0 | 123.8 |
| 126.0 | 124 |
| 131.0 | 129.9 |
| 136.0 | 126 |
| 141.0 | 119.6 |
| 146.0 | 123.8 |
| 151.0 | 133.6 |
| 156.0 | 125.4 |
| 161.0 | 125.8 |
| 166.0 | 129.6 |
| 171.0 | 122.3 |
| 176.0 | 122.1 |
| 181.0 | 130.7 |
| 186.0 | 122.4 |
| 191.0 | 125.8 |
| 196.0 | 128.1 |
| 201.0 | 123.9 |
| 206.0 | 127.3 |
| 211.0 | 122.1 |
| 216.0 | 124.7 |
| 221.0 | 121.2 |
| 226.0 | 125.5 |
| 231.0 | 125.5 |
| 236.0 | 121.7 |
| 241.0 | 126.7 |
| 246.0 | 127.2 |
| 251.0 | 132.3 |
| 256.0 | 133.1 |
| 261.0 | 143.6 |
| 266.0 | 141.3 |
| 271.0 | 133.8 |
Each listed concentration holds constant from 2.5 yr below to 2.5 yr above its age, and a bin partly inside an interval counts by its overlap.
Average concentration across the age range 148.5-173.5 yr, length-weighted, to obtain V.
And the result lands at 127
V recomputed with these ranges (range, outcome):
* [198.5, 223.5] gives 124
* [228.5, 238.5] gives 124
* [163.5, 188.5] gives 125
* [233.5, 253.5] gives 127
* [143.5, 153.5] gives 129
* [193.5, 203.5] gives 126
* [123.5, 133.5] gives 127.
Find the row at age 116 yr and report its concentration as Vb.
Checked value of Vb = 127.5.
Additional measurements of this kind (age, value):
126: 124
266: 141.3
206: 127.3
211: 122.1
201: 123.9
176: 122.1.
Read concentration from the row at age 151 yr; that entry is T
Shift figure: 133.6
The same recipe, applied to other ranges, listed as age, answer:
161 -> 125.8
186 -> 122.4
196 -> 128.1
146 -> 123.8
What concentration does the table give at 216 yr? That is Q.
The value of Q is 124.7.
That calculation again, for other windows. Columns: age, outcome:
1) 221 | 121.2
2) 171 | 122.3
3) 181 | 130.7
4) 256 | 133.1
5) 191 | 125.8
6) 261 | 143.6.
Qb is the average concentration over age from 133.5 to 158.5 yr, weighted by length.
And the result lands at 126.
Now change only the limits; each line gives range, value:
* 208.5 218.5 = 123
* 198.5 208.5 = 126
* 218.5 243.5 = 124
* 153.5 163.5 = 126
